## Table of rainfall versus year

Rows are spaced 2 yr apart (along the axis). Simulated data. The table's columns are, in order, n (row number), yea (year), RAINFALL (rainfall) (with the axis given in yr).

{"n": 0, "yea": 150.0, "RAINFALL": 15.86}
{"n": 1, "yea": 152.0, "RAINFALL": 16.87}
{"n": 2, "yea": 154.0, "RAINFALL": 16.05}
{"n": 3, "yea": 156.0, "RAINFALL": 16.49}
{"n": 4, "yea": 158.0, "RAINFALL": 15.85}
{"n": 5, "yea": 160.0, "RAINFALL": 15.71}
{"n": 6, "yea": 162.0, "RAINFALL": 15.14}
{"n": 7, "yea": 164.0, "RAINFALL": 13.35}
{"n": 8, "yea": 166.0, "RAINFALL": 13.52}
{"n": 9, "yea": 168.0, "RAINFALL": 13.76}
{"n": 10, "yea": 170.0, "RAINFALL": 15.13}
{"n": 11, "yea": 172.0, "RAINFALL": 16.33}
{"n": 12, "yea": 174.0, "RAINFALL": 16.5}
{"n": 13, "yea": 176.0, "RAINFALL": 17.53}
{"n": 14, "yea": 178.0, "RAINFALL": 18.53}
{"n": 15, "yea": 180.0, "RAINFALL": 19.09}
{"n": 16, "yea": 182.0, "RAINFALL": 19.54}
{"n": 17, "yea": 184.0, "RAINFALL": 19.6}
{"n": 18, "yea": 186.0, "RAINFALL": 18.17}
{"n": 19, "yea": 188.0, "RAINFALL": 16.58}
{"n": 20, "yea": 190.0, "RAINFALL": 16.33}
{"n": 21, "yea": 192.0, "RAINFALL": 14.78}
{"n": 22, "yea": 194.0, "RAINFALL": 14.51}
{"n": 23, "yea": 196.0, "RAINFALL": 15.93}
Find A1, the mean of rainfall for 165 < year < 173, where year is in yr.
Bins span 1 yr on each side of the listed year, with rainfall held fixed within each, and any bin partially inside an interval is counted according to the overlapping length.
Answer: 14.7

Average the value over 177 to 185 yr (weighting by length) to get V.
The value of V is 19.2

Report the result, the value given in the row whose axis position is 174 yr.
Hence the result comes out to 16.5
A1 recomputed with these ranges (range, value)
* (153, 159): 16.1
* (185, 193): 16.5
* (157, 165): 15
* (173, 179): 17.5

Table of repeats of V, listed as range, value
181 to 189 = 18.5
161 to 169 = 13.9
